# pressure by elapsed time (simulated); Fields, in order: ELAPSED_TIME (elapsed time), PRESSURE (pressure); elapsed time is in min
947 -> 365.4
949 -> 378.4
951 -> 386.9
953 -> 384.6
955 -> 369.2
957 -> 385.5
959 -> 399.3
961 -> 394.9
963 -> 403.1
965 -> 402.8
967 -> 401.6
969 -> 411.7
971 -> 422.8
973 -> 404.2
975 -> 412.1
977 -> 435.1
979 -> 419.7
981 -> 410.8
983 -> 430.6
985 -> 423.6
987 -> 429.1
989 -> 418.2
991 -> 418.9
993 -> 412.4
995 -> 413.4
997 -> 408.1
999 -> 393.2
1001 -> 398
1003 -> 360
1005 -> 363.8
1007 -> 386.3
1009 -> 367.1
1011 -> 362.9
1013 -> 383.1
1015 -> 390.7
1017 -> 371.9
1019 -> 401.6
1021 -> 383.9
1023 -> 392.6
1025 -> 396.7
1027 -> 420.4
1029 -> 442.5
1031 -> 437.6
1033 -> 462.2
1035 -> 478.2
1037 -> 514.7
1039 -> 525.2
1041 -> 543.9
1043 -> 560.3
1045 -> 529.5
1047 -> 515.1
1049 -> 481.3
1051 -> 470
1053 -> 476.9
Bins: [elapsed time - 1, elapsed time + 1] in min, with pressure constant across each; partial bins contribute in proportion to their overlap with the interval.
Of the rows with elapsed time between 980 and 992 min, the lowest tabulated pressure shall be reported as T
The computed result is 410.8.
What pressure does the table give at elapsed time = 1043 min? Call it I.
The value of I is 560.3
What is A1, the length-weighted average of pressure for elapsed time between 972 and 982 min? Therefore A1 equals 416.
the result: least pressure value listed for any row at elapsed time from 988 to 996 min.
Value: 412.4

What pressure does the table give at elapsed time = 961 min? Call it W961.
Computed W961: 394.9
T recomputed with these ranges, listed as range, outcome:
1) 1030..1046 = 437.6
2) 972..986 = 404.2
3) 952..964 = 369.2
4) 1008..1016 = 362.9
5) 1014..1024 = 371.9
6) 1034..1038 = 478.2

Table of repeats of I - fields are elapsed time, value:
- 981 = 410.8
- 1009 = 367.1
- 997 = 408.1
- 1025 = 396.7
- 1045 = 529.5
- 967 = 401.6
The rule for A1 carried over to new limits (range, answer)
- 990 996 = 415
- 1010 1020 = 382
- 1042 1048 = 535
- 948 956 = 380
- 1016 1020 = 387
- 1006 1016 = 378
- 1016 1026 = 389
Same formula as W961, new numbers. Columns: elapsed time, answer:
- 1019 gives 401.6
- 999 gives 393.2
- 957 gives 385.5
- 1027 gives 420.4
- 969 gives 411.7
